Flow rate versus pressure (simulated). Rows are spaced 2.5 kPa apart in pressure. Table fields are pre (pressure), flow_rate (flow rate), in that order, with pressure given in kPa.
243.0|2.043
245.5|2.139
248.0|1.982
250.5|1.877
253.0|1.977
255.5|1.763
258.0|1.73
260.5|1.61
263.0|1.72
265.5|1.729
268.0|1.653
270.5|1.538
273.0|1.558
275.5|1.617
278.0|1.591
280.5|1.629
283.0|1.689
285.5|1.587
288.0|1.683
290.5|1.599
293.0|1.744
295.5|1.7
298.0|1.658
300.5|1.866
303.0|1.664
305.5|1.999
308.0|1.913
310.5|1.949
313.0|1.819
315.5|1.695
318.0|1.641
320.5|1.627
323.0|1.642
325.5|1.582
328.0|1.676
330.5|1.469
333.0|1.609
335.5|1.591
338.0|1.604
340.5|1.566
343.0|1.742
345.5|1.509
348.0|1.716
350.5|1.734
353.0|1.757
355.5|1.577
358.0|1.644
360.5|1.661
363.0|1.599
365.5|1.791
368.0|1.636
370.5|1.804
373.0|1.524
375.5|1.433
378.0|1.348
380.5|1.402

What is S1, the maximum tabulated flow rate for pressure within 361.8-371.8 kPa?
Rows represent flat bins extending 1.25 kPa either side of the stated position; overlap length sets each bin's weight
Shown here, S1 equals 1.804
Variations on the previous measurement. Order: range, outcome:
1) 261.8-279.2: 1.729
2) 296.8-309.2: 1.999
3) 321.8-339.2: 1.676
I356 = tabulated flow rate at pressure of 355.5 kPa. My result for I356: 1.577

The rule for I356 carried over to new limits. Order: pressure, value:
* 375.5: 1.433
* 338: 1.604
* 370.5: 1.804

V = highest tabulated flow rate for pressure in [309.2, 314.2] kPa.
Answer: 1.949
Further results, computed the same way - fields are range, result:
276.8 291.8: 1.689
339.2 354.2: 1.757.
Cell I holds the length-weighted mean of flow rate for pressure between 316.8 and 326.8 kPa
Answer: 1.62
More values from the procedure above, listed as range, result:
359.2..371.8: 1.7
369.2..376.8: 1.59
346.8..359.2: 1.69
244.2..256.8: 1.95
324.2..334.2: 1.58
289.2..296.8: 1.68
